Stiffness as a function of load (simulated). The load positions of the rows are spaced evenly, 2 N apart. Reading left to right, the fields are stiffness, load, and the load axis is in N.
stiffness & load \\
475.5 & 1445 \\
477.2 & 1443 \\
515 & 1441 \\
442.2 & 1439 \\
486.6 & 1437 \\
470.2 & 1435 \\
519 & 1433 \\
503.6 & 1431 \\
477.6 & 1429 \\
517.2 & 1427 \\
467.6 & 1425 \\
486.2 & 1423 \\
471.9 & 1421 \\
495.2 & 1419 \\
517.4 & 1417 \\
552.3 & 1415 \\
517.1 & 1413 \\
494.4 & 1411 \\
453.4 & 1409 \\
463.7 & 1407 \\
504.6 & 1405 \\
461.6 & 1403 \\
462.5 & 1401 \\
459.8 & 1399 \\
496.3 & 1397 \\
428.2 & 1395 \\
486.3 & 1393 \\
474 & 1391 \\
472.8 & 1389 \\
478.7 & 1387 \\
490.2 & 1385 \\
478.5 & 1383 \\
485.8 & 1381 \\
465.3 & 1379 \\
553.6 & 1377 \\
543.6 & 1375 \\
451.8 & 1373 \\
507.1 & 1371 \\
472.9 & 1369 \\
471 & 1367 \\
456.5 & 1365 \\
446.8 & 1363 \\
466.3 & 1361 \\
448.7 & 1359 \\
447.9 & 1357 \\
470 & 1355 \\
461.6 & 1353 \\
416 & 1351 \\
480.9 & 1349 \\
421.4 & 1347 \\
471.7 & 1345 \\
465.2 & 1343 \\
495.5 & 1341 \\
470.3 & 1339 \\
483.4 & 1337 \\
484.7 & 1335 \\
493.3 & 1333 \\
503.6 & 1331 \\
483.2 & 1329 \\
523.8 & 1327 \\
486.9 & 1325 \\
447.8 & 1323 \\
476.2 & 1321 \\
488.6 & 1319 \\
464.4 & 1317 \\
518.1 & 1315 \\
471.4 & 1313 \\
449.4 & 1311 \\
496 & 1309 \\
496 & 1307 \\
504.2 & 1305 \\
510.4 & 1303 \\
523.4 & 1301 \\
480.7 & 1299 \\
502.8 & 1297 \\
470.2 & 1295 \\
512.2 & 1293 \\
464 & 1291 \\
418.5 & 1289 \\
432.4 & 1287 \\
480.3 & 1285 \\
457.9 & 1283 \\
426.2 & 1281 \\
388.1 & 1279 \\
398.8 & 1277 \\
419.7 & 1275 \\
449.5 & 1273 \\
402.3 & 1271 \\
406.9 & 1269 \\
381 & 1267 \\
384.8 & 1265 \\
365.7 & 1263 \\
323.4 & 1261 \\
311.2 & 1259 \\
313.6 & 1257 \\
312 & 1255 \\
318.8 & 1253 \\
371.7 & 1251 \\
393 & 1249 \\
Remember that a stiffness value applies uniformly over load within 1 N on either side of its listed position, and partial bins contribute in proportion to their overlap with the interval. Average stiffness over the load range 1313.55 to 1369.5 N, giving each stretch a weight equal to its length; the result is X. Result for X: 472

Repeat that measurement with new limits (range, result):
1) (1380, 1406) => 475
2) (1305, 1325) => 480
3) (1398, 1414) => 477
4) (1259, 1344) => 458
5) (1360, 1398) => 480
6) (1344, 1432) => 478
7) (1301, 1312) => 494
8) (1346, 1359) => 450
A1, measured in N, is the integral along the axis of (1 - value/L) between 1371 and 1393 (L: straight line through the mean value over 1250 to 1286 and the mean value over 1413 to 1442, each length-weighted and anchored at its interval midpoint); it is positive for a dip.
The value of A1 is -1.3 N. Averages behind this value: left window 384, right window 495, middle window 490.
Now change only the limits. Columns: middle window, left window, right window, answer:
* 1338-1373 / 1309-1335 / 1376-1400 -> 1.4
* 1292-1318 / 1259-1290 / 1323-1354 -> -3.2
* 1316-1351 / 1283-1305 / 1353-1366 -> -0.9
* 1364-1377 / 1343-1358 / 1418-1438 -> -0.7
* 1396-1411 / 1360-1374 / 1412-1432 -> 0.5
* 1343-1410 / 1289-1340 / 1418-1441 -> 2.1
